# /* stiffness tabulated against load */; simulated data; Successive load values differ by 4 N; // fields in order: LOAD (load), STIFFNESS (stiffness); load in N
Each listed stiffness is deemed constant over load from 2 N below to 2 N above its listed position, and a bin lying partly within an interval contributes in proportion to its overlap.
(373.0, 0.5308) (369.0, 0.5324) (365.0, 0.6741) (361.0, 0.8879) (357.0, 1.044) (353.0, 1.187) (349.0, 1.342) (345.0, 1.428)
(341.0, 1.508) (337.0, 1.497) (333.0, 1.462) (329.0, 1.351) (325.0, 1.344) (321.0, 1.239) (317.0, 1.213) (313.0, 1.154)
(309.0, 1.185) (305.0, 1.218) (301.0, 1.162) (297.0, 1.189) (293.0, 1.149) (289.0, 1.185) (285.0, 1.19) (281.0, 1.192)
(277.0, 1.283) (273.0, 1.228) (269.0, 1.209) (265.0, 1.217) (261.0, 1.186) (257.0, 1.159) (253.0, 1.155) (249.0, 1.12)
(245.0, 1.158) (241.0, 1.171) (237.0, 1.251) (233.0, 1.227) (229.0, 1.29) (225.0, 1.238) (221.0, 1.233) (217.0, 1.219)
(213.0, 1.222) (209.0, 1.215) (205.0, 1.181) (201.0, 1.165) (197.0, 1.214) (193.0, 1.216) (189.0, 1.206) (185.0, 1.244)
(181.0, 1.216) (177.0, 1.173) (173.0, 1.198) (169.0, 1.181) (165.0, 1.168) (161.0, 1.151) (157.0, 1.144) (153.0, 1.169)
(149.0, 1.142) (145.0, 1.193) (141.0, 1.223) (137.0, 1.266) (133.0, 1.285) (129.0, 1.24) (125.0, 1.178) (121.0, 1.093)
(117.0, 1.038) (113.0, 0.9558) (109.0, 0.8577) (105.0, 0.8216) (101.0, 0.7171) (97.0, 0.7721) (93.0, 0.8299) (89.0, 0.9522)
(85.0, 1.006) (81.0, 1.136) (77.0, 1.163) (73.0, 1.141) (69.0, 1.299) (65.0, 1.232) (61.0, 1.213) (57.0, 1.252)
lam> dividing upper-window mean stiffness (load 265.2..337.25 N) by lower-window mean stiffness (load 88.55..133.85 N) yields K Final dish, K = 1.28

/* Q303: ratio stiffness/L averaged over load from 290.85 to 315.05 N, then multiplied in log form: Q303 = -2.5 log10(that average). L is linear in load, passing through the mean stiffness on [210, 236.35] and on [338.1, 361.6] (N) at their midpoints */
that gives 0.069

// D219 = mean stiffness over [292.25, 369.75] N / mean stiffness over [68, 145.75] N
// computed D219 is 1.14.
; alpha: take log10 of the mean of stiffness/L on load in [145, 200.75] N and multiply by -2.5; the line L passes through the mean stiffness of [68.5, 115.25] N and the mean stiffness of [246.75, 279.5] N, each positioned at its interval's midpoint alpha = -0.11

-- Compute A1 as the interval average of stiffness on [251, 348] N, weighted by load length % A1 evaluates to 1.26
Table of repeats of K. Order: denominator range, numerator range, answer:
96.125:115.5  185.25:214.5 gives 1.45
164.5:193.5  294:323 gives 0.99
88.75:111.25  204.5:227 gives 1.49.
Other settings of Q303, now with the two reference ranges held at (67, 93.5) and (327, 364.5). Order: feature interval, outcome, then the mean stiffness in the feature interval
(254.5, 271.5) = 0.02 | 1.19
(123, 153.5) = -0.08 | 1.21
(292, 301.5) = 0.06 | 1.17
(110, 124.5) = 0.08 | 1.03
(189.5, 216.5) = -0.03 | 1.2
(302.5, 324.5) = 0.04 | 1.21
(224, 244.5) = -0.03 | 1.23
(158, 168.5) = -0.01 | 1.16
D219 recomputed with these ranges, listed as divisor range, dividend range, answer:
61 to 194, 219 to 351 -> 1.12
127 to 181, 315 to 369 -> 1.02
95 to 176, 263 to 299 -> 1.10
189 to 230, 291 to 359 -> 1.05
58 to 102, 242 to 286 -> 1.13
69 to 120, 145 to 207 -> 1.23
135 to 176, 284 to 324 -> 1.01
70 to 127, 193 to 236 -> 1.24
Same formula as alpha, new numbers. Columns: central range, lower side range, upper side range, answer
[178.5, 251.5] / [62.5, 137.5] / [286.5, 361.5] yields -0.05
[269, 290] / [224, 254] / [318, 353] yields 0.05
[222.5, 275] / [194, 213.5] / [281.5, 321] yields -0.01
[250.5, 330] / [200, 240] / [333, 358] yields 0.08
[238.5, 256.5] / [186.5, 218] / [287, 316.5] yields 0.04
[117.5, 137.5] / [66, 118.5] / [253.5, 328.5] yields -0.17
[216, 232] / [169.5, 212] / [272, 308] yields -0.04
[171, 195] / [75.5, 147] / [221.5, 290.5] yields -0.08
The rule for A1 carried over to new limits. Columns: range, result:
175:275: 1.2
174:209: 1.2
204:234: 1.23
